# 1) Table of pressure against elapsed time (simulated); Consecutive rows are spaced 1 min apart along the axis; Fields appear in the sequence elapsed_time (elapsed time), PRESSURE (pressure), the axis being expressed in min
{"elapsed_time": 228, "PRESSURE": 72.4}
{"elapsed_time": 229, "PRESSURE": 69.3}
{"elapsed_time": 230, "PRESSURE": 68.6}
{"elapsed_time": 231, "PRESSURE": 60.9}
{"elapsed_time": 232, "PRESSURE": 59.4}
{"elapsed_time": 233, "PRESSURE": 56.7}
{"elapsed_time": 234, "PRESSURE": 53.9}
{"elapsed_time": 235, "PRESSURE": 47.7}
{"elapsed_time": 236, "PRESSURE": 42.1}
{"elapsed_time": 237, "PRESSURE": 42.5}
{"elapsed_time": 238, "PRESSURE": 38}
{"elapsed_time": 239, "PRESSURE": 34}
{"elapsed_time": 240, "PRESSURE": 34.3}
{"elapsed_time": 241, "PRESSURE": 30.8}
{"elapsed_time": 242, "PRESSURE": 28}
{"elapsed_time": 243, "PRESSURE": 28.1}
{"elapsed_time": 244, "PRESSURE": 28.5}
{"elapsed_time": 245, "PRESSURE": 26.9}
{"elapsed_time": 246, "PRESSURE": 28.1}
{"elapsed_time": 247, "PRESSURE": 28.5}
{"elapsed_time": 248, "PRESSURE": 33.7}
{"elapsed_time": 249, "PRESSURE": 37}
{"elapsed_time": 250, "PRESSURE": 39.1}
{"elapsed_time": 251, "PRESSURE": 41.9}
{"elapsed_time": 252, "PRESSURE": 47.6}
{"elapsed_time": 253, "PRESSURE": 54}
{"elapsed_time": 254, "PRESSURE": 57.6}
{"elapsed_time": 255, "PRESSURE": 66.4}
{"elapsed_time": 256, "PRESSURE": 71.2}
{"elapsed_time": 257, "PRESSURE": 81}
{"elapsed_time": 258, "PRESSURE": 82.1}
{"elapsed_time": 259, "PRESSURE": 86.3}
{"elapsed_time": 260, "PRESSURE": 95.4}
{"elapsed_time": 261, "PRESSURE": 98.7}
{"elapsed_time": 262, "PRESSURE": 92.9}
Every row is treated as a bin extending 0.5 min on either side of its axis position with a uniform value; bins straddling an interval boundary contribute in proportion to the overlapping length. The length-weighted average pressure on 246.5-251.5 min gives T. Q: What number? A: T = 36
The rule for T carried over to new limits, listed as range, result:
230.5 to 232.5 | 60.1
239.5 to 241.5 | 32.5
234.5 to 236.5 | 44.9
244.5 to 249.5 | 30.8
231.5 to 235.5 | 54.4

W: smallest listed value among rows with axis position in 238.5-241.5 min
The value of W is 30.8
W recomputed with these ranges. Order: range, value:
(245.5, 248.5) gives 28.1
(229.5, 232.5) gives 59.4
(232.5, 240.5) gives 34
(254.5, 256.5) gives 66.4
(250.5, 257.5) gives 41.9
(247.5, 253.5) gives 33.7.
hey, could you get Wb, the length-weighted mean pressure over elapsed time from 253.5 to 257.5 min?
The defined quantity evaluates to 69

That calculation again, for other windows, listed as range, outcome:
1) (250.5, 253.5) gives 47.8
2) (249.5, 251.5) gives 40.5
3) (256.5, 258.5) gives 81.5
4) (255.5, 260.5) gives 83.2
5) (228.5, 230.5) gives 68.9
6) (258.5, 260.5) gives 90.8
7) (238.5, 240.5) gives 34.1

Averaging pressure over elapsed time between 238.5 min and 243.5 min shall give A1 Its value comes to 31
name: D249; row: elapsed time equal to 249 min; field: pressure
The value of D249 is 37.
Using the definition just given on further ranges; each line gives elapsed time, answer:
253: 54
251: 41.9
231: 60.9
